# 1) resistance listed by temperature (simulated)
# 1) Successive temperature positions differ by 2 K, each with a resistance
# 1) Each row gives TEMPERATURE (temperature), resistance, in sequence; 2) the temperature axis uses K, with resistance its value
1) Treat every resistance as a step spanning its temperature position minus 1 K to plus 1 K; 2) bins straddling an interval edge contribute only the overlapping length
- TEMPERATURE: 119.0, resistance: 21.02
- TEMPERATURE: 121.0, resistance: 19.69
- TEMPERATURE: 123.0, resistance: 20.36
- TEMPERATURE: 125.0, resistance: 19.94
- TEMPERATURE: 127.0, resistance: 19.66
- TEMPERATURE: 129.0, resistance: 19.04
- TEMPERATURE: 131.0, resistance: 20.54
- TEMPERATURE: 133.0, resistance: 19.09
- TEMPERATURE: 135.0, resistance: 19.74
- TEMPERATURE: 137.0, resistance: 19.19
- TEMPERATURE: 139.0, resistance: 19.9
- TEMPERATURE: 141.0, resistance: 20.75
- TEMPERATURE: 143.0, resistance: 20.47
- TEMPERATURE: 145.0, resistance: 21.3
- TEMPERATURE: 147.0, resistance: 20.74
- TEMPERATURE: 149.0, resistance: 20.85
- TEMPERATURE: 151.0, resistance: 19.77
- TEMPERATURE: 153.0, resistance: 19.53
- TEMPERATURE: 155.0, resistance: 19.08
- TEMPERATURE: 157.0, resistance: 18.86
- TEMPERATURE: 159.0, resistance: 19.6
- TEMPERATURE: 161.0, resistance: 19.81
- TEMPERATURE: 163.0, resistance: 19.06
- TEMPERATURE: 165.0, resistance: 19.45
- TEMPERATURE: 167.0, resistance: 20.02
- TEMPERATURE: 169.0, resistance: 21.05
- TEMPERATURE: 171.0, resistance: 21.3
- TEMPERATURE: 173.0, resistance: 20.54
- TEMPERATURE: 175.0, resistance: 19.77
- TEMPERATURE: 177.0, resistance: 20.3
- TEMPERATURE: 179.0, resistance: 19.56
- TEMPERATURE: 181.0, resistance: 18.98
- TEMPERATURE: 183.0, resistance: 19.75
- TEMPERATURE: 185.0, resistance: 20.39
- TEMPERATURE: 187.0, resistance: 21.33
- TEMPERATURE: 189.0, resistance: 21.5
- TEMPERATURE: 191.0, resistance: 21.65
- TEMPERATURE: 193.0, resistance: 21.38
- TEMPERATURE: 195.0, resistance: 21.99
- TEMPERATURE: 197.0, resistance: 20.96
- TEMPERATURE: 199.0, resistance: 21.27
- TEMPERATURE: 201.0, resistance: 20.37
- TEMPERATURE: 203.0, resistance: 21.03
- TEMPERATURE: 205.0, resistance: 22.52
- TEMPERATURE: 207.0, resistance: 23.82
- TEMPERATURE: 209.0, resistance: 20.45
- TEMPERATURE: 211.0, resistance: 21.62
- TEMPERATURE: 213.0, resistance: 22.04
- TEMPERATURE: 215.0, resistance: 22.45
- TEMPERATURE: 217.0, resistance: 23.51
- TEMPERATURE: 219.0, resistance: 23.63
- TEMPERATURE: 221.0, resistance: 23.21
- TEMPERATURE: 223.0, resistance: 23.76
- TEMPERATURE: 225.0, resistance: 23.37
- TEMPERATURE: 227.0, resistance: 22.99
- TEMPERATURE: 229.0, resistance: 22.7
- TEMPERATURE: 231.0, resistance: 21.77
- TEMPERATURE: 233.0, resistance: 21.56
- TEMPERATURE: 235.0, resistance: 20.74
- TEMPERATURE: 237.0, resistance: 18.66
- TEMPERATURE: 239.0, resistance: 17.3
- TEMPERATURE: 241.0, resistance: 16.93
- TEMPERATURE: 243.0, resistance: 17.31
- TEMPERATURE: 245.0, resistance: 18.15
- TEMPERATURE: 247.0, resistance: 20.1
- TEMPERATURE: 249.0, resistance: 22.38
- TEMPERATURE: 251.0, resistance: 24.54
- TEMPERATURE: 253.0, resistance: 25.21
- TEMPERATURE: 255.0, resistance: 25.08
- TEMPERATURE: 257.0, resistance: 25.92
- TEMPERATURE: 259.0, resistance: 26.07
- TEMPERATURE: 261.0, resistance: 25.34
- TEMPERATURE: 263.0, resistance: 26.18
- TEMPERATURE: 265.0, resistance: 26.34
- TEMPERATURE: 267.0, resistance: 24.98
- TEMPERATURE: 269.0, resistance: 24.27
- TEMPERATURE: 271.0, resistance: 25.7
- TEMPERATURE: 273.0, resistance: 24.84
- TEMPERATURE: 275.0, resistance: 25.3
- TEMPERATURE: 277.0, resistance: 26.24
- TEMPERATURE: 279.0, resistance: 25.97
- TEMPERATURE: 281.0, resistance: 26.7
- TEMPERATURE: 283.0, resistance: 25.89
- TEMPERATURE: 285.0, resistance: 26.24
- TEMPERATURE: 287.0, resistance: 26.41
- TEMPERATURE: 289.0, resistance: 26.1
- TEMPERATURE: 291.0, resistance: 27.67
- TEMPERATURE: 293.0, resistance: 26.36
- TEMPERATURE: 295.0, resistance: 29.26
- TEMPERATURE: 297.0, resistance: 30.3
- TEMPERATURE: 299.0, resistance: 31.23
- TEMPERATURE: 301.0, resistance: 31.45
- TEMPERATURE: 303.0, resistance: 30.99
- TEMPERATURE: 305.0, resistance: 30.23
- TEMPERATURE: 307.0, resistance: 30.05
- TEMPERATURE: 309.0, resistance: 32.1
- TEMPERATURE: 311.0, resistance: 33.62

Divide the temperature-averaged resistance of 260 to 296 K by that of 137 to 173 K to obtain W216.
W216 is 1.3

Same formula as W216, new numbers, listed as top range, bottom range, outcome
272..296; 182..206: 1.25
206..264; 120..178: 1.12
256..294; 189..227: 1.17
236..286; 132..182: 1.19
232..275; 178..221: 1.06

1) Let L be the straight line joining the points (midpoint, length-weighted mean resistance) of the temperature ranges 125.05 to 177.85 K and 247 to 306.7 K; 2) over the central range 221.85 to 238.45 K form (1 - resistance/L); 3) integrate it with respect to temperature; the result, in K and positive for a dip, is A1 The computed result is 1.6 K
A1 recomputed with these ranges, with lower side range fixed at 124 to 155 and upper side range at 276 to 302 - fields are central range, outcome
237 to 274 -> 4.3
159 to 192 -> 2.4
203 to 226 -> 1.1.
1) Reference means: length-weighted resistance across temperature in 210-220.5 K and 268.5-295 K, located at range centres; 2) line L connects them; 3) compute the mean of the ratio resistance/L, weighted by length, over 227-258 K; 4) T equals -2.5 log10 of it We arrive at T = 0.136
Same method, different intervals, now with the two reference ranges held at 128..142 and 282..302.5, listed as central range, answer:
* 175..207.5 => 0.09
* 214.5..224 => 0.04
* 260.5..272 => 0.05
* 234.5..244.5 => 0.37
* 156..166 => 0.10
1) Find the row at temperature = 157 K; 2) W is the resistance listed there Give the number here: 18.86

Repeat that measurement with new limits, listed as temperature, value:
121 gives 19.69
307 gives 30.05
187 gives 21.33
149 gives 20.85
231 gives 21.77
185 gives 20.39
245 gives 18.15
